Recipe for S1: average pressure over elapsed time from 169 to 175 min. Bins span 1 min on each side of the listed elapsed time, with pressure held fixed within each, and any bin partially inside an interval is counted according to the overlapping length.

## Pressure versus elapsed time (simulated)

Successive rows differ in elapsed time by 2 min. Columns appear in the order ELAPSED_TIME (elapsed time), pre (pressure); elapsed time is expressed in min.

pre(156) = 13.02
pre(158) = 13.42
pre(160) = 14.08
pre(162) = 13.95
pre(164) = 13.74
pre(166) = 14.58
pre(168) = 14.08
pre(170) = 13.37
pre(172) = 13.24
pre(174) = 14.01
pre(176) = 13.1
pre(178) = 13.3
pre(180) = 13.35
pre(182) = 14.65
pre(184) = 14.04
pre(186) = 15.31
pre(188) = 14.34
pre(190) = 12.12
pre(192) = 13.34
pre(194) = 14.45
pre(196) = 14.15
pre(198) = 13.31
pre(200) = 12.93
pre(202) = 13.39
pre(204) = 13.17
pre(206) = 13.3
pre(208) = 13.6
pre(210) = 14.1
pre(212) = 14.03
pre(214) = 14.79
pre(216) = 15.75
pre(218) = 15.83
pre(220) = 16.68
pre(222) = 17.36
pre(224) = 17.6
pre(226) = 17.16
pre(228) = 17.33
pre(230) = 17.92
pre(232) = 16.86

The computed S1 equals 13.5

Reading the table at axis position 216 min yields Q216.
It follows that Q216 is 15.75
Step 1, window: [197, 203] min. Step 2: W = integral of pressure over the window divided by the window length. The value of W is 13.2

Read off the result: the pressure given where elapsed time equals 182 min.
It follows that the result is 14.65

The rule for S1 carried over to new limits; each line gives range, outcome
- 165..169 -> 14.3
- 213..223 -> 16.1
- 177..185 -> 13.8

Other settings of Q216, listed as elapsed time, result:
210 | 14.1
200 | 12.93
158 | 13.42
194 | 14.45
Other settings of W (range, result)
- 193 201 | 13.7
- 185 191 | 13.9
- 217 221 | 16.3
